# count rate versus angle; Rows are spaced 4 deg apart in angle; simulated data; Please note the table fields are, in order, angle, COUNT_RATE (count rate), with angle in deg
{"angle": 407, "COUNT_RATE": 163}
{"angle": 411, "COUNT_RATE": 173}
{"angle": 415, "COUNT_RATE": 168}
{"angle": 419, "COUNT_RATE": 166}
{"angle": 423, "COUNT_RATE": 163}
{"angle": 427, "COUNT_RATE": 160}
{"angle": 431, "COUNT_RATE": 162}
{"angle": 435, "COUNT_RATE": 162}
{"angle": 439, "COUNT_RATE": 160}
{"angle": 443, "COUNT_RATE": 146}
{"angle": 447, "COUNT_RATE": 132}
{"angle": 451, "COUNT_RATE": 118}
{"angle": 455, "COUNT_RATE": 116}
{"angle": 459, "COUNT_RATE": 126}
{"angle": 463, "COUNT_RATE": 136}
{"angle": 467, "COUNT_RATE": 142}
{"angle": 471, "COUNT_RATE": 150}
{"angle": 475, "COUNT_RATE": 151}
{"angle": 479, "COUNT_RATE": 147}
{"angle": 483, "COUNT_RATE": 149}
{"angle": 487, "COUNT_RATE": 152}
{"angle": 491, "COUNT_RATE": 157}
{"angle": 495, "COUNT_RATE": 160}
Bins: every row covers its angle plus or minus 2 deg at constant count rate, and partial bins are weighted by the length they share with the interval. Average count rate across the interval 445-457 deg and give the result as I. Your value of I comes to 122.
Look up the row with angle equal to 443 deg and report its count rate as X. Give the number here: 146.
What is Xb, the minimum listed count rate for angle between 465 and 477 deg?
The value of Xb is 142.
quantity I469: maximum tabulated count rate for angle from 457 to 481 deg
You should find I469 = 151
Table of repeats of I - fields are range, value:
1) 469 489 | 150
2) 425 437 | 161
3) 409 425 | 168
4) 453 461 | 121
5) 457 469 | 135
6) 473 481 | 149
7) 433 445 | 156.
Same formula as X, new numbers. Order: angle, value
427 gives 160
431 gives 162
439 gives 160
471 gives 150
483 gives 149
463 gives 136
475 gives 151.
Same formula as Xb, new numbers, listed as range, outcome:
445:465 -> 116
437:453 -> 118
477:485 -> 147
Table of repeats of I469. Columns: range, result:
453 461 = 126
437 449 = 160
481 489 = 152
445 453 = 132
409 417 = 173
